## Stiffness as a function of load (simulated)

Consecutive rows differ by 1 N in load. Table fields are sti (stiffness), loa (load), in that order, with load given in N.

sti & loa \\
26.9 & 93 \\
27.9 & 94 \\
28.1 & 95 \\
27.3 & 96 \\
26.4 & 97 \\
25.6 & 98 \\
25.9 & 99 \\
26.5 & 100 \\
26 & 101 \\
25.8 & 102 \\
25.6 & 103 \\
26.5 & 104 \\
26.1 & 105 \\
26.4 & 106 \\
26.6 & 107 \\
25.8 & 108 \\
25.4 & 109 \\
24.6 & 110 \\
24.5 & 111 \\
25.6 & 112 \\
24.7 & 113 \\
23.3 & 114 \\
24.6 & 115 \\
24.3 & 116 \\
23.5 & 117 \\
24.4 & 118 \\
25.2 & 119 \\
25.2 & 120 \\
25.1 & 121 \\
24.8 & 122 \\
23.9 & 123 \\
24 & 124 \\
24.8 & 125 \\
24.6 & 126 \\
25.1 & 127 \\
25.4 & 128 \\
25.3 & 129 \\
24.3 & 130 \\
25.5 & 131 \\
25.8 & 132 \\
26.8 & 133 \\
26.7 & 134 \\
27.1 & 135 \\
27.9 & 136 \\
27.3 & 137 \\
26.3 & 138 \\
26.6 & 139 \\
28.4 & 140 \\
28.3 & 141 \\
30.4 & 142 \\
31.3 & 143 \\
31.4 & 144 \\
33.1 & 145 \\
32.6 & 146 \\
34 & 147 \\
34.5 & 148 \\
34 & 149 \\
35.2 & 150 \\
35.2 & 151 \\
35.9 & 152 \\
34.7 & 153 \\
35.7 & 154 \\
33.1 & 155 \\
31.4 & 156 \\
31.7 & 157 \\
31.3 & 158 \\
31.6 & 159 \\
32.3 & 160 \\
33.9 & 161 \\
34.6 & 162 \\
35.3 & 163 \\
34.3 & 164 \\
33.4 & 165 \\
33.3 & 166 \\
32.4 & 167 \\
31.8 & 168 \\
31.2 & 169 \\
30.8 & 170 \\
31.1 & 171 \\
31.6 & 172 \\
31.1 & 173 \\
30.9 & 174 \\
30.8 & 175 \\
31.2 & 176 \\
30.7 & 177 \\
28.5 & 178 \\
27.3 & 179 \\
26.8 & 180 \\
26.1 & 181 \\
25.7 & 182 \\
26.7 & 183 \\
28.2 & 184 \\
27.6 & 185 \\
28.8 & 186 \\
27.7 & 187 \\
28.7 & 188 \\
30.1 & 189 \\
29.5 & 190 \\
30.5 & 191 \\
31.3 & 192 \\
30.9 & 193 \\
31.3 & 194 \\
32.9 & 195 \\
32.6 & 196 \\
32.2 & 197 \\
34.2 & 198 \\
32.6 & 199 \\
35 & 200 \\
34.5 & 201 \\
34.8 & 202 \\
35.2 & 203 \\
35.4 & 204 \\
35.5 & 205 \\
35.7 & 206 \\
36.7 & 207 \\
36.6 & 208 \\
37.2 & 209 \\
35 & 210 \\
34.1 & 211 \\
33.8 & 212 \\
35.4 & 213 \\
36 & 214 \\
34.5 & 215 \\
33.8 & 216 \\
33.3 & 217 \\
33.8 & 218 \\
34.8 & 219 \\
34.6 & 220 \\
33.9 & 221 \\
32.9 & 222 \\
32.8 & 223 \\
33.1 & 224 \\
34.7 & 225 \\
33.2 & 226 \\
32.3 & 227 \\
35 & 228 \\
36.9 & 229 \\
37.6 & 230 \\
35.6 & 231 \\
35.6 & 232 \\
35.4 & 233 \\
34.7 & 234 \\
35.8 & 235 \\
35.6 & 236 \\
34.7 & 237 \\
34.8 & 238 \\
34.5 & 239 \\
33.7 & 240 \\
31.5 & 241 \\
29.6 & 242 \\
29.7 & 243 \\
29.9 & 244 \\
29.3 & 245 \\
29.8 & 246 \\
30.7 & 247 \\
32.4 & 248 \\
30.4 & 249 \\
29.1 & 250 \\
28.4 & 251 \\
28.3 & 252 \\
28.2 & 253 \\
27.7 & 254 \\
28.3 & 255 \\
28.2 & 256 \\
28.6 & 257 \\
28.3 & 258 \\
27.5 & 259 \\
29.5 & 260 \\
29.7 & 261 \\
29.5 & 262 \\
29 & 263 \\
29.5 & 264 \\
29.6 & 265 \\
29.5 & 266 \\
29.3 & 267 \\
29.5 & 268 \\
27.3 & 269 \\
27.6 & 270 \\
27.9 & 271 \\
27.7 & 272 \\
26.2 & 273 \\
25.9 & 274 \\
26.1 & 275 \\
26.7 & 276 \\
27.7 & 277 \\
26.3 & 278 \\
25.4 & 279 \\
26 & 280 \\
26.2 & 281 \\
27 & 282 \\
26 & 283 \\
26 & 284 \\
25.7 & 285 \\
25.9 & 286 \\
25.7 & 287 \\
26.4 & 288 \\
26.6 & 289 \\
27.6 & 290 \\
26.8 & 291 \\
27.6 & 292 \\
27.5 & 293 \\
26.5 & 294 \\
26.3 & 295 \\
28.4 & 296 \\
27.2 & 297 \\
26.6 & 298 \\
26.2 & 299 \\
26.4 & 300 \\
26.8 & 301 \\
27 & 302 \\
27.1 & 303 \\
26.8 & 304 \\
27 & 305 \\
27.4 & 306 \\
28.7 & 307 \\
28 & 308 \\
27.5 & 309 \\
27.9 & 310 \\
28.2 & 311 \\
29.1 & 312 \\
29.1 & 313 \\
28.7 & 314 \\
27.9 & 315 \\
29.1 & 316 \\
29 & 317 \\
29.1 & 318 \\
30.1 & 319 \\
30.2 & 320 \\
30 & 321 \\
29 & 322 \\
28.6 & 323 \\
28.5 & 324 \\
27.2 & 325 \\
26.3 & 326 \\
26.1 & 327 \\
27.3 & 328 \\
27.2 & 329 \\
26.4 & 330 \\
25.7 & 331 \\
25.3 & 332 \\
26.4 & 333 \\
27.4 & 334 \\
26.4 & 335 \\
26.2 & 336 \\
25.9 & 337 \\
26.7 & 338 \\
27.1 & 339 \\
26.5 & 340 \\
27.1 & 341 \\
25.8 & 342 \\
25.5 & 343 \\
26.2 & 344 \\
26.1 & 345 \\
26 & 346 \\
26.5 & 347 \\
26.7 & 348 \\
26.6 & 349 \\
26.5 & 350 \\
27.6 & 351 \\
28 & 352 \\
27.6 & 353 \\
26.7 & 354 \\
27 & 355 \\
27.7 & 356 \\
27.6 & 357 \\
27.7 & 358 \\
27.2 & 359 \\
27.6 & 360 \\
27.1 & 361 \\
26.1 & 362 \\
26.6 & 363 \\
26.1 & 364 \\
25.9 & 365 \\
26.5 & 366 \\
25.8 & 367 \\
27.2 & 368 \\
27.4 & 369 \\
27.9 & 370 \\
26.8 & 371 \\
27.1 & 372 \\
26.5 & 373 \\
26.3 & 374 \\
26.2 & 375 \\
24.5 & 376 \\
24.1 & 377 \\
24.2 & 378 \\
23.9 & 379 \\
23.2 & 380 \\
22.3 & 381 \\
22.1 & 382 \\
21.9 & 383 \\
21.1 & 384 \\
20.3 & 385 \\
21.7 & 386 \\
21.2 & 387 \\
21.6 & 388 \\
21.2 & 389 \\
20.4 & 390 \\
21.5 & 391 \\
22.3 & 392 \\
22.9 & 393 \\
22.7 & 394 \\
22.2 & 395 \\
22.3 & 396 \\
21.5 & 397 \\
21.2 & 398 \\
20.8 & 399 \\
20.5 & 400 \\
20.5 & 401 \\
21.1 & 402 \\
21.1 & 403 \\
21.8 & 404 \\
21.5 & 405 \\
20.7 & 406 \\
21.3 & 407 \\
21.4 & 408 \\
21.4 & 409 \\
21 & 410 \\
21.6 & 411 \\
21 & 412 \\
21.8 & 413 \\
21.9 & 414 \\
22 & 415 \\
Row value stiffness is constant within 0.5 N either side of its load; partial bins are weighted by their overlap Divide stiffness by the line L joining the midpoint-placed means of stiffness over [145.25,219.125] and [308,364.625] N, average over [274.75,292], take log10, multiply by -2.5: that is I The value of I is 0.11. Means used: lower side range 32.5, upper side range 27.3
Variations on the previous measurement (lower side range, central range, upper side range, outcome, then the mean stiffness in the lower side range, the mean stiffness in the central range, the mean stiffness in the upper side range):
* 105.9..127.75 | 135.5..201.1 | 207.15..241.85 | -0.07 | 24.8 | 31.2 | 34.6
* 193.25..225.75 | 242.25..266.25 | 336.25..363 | 0.10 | 34.3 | 29.2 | 26.8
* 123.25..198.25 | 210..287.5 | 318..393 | -0.09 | 30.2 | 30.7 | 25.9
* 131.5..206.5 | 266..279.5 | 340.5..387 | 0.04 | 31.3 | 27.3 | 25.7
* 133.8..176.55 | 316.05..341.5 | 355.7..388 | -0.04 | 31.8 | 27.5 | 25.2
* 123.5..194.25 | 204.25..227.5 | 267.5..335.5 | -0.19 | 30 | 34.5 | 27.3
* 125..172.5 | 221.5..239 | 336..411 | -0.22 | 30.7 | 34.7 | 24.4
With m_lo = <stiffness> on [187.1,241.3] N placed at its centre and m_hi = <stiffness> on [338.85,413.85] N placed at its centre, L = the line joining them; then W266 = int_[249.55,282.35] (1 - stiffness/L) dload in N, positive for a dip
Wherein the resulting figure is 3.1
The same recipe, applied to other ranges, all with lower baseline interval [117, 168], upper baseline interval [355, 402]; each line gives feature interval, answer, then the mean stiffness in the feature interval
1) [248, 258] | -0.6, 28.8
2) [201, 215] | -3.6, 35.4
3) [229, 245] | -3.7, 33.9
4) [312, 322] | -1.4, 29.2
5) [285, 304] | -0.5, 26.8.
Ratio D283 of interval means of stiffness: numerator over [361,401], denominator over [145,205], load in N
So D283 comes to 0.74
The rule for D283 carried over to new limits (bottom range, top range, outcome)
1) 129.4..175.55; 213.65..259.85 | 1.04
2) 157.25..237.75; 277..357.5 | 0.83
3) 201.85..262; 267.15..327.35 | 0.83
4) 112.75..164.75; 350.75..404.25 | 0.84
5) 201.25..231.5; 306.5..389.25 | 0.76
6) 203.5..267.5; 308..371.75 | 0.84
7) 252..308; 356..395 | 0.90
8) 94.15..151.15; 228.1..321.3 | 1.08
